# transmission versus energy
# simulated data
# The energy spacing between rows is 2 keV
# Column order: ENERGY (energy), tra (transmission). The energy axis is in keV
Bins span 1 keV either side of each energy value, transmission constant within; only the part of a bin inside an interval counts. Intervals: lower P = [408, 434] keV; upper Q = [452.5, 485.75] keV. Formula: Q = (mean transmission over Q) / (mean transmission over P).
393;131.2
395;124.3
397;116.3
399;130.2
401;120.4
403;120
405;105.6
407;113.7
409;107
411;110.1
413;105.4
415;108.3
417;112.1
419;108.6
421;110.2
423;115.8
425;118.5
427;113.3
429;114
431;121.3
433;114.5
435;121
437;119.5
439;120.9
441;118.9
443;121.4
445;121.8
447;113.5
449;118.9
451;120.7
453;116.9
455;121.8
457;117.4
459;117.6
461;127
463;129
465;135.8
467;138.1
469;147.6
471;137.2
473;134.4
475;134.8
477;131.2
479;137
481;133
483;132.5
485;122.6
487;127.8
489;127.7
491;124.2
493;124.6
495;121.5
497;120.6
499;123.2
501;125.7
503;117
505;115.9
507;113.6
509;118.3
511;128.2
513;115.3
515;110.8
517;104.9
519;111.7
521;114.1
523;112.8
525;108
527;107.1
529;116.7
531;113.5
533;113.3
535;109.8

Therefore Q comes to 1.16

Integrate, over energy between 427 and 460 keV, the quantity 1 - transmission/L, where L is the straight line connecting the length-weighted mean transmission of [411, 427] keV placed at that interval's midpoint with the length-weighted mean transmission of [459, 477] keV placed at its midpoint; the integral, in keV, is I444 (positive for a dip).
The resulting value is 1.1 keV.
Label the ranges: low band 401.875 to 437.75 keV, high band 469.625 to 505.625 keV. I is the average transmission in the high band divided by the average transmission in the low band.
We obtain 1.13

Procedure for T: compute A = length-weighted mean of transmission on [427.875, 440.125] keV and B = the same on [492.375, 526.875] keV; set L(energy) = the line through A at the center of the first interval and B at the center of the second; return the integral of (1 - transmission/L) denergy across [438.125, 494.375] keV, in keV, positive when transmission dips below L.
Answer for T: -4.4 keV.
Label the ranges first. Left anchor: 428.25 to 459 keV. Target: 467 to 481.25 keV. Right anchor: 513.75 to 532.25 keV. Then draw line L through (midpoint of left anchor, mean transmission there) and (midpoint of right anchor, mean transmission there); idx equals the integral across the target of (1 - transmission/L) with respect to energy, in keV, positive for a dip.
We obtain -2.6 keV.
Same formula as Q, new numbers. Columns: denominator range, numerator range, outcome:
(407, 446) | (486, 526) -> 1.03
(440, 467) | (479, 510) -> 1.01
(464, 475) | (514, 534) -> 0.80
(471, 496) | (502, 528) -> 0.88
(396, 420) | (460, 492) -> 1.17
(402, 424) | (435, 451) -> 1.08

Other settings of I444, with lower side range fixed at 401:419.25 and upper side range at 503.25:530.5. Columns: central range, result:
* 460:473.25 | -2.75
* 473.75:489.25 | -2.52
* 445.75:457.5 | -0.67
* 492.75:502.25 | -0.81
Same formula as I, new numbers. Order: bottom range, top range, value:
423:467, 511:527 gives 0.93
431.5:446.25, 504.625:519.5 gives 0.96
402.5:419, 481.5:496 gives 1.15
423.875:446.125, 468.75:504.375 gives 1.08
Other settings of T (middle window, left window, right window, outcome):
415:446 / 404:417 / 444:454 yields -0.8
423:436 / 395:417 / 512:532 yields -0.4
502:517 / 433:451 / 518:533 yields -0.4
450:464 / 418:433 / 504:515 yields -0.7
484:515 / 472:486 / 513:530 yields 0.1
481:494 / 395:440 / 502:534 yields -1.5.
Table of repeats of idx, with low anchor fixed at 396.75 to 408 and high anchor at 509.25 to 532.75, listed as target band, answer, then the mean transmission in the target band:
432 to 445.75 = -0.4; 120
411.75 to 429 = 0.8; 112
